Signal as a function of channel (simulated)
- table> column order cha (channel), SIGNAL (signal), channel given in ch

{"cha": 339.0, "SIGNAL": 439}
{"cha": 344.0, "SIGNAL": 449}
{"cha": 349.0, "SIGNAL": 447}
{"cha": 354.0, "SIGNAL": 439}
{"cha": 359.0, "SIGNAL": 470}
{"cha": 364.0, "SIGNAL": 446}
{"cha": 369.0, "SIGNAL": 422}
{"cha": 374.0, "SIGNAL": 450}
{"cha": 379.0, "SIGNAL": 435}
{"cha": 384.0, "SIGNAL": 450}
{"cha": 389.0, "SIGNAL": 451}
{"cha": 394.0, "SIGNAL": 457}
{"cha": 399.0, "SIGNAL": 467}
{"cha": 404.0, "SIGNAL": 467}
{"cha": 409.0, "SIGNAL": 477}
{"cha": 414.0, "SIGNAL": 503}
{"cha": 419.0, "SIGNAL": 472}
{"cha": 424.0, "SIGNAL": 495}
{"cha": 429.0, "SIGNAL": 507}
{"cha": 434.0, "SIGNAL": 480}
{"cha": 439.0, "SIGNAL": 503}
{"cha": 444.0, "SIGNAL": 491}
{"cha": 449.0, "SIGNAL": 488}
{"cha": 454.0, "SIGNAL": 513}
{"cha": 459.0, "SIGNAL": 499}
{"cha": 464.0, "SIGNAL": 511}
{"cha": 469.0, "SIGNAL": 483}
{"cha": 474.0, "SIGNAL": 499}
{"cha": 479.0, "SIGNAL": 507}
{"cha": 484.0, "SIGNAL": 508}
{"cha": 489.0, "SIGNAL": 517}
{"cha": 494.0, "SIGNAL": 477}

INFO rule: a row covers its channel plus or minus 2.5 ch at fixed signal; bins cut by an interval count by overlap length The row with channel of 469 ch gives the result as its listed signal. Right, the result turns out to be 483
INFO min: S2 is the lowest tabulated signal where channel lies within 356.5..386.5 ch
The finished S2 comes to 422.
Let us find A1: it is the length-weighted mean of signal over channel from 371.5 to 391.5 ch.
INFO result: 446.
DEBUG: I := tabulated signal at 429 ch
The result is 507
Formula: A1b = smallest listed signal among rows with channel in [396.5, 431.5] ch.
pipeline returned 467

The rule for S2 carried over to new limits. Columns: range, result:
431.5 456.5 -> 480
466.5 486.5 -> 483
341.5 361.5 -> 439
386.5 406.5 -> 451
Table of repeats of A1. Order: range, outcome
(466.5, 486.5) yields 499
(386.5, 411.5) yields 464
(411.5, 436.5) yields 491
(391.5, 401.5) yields 462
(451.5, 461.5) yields 506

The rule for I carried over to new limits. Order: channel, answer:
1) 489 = 517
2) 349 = 447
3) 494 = 477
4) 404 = 467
